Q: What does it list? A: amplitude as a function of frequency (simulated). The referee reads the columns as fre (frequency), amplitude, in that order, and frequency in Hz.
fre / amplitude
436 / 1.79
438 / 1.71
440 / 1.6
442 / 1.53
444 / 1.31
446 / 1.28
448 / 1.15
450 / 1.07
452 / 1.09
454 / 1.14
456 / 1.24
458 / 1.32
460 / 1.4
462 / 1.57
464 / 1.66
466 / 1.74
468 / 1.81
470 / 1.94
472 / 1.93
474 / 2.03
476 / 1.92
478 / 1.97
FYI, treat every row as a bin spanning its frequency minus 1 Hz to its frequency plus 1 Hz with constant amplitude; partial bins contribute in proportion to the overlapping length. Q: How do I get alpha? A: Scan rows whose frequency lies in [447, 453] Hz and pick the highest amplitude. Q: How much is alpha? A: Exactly 1.15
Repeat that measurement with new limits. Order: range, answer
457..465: 1.66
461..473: 1.94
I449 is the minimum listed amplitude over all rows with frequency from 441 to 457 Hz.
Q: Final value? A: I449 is 1.07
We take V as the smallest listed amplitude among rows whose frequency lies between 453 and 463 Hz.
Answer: 1.14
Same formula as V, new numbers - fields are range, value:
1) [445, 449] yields 1.15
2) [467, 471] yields 1.81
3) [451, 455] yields 1.09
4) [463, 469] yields 1.66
